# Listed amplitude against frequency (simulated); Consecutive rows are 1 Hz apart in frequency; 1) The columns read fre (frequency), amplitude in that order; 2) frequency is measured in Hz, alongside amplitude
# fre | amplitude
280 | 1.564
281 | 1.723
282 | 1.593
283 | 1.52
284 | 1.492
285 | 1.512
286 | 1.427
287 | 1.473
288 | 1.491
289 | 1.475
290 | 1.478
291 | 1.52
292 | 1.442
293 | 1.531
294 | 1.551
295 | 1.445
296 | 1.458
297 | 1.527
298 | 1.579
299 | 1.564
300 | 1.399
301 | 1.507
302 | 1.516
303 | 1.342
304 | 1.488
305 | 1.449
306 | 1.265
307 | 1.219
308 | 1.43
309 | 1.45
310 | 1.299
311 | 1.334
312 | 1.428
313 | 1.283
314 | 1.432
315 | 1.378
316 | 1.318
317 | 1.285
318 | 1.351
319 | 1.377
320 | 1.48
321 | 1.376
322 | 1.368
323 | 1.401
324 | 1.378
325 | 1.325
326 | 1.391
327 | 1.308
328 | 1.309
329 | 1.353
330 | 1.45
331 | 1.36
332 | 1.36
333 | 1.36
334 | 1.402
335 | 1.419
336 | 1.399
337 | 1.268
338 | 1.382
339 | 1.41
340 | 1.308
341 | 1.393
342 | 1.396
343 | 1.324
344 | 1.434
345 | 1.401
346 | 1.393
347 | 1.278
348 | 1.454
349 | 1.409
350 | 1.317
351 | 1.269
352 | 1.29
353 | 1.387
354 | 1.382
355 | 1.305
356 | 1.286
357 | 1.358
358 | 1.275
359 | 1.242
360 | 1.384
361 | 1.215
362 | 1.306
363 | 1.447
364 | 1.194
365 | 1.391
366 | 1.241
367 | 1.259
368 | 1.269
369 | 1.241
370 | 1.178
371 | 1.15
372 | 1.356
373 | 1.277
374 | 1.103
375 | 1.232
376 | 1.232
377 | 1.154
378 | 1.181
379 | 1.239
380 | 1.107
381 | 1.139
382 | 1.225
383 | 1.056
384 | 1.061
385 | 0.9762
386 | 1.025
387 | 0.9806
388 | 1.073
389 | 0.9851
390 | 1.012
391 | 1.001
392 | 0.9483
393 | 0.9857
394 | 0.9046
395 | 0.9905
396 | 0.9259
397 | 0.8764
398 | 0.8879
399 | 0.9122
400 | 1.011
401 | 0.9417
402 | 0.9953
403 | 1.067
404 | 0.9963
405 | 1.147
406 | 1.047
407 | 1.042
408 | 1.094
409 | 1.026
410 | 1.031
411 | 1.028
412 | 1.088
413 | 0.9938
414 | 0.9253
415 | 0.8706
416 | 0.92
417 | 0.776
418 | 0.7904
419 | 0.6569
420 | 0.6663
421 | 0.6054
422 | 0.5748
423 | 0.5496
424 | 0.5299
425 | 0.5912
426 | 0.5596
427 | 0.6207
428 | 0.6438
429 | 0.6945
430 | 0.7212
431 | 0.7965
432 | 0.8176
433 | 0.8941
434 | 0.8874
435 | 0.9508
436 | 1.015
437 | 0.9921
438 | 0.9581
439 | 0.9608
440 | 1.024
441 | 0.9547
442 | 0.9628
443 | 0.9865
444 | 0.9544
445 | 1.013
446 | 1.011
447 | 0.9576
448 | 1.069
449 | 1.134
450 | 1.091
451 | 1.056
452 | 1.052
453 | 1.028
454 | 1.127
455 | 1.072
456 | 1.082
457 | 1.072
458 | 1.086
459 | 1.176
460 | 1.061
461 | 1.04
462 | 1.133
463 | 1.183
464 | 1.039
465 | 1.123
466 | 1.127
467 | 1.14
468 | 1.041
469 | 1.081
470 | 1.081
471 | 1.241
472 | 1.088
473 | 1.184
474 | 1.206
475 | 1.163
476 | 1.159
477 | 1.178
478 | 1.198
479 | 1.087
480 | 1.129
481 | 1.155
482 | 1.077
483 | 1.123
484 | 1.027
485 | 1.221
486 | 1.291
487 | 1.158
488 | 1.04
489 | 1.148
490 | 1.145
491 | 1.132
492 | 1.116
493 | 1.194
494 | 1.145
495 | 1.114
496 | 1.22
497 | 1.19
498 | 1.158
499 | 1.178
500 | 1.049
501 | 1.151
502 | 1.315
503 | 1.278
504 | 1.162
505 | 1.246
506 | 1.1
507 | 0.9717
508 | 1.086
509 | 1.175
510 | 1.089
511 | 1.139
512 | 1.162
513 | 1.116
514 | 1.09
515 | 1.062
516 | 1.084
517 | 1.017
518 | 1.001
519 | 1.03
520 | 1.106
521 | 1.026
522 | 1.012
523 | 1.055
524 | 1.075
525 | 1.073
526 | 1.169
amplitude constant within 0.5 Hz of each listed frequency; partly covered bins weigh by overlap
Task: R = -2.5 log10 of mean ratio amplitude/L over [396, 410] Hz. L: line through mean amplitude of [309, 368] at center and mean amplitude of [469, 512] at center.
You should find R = 0.253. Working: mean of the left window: 1.35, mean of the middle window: 1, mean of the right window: 1.15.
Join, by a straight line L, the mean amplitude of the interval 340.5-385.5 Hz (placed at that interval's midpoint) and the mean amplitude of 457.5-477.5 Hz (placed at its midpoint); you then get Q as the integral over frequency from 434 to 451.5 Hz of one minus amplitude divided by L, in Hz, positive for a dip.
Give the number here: 2.39 Hz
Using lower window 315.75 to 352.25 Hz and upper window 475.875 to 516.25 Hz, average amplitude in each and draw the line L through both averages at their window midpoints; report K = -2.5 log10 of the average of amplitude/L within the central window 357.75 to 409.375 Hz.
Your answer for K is 0.166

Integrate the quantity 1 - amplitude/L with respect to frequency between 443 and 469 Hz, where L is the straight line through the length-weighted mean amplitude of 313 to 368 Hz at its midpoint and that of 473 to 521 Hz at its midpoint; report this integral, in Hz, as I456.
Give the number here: 2.6 Hz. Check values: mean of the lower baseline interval 1.35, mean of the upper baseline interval 1.14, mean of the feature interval 1.07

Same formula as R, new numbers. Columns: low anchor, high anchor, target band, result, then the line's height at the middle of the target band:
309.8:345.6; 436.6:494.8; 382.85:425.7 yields 0.31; 1.22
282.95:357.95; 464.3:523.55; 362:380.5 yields 0.07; 1.32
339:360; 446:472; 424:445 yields 0.33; 1.15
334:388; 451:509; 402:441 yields 0.36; 1.2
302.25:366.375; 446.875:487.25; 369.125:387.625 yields 0.11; 1.28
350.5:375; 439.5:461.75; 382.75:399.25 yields 0.23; 1.21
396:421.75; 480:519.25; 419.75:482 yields 0.05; 1.03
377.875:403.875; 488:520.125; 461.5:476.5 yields -0.04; 1.09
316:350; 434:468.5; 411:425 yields 0.43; 1.14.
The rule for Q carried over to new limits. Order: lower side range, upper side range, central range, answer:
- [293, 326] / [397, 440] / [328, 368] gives -4.27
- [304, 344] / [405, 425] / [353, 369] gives -2.02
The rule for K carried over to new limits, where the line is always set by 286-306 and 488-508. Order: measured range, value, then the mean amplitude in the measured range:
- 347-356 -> 0.04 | 1.34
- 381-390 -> 0.26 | 1.05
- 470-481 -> 0.03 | 1.16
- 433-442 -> 0.28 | 0.963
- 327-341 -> 0.04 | 1.37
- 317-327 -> 0.05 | 1.37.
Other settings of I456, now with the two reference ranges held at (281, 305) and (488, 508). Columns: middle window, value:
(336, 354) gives 0.6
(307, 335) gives 1.6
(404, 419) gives 3.8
